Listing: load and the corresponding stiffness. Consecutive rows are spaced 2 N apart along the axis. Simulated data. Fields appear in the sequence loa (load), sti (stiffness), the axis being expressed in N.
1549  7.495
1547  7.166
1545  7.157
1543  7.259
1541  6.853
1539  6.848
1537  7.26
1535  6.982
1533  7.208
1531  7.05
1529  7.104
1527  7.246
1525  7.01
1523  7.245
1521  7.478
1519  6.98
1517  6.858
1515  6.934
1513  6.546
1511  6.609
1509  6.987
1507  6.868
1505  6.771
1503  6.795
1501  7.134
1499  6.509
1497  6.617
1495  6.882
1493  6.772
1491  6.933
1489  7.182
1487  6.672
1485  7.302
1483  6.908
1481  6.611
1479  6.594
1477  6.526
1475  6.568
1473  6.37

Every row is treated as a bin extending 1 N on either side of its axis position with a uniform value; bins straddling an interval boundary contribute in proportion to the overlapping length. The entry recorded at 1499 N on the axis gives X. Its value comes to 6.509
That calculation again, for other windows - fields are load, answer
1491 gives 6.933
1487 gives 6.672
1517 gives 6.858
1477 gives 6.526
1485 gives 7.302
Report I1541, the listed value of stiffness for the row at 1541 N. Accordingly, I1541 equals 6.853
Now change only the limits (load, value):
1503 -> 6.795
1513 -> 6.546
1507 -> 6.868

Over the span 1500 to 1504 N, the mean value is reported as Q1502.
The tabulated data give 6.96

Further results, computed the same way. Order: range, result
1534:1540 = 7.03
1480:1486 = 6.94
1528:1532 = 7.08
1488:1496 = 6.94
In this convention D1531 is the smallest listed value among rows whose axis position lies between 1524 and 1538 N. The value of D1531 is 6.982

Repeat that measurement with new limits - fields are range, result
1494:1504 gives 6.509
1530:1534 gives 7.05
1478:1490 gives 6.594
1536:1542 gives 6.848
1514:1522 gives 6.858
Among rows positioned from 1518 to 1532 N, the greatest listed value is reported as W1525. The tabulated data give 7.478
